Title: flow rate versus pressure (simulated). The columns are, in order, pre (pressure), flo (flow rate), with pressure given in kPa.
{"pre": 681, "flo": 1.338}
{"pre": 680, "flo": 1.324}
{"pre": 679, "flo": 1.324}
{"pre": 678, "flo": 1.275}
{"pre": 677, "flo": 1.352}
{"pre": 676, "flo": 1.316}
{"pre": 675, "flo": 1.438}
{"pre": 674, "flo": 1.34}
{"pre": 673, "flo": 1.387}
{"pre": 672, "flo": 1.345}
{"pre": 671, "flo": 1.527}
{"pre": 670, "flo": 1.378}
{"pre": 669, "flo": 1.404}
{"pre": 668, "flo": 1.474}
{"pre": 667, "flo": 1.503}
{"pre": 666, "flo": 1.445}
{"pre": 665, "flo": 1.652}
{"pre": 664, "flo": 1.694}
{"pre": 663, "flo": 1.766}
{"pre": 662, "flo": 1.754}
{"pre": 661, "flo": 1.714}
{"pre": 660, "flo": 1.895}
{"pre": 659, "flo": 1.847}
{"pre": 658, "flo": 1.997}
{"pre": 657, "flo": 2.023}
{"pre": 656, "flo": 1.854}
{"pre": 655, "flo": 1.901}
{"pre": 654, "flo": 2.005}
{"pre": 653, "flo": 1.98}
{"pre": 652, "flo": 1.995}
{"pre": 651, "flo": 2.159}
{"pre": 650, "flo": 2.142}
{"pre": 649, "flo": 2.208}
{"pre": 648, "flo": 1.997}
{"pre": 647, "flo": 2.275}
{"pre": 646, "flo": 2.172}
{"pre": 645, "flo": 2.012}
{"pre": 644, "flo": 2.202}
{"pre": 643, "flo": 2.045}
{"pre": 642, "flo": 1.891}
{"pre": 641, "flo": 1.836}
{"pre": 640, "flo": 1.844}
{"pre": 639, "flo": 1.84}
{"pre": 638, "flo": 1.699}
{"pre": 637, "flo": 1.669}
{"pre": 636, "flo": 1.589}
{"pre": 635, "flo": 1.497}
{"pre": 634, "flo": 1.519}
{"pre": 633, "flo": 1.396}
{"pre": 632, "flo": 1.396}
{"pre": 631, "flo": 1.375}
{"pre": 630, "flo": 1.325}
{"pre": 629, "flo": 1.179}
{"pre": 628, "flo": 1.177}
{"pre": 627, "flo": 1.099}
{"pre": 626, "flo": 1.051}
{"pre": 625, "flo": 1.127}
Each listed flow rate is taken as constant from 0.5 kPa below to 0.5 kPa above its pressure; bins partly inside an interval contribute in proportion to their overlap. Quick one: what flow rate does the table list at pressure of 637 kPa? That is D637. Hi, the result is 1.669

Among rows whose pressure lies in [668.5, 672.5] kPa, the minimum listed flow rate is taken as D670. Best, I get 1.345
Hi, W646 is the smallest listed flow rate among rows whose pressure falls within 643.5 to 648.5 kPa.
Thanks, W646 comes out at 1.997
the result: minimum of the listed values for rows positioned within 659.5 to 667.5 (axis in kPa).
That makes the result 1.445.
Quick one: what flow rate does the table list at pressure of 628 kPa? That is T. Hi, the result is 1.177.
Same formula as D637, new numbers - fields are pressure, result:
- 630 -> 1.325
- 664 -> 1.694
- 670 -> 1.378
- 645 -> 2.012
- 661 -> 1.714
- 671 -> 1.527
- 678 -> 1.275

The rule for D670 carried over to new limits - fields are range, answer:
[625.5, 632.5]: 1.051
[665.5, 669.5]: 1.404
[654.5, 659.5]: 1.847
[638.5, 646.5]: 1.836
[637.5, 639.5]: 1.699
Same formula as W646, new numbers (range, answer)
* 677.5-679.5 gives 1.275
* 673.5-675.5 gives 1.34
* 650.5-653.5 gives 1.98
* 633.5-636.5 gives 1.497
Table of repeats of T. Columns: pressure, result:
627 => 1.099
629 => 1.179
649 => 2.208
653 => 1.98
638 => 1.699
